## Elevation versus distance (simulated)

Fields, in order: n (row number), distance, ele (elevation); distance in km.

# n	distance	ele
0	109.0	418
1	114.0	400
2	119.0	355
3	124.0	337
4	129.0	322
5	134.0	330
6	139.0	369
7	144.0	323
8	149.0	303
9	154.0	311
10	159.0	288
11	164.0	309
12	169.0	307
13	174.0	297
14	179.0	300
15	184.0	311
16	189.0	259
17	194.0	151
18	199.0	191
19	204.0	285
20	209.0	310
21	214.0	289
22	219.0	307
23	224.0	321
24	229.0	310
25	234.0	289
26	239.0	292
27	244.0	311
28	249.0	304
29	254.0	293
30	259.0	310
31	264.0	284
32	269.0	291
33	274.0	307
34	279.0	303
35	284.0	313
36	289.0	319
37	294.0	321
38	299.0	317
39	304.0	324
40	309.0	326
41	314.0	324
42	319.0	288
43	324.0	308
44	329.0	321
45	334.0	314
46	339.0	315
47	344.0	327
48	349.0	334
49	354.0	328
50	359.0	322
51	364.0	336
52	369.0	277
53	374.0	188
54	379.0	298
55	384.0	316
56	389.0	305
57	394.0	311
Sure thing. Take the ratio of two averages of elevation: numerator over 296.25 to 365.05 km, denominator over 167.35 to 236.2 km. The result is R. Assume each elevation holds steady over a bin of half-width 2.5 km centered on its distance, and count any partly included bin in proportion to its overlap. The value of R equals 1.14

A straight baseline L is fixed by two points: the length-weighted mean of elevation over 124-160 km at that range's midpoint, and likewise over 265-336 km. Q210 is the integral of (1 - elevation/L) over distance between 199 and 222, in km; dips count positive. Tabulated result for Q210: 2.29 km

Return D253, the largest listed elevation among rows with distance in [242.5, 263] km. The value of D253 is 311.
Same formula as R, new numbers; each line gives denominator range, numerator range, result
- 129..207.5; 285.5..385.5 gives 1.07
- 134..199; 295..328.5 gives 1.08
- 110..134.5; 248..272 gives 0.84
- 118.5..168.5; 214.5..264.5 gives 0.94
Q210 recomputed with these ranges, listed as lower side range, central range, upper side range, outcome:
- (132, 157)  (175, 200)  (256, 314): 5.67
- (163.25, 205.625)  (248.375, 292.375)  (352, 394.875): -3.61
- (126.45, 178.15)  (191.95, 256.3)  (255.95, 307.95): 6.19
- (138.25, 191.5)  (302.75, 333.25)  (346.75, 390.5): -1.36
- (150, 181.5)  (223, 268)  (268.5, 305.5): 1.23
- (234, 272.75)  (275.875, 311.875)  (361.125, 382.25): -3.34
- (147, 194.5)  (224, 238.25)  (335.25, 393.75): -0.41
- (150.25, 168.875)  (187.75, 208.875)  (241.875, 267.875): 5.08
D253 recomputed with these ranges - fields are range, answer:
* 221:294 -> 321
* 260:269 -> 291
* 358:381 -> 336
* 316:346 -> 327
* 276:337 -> 326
